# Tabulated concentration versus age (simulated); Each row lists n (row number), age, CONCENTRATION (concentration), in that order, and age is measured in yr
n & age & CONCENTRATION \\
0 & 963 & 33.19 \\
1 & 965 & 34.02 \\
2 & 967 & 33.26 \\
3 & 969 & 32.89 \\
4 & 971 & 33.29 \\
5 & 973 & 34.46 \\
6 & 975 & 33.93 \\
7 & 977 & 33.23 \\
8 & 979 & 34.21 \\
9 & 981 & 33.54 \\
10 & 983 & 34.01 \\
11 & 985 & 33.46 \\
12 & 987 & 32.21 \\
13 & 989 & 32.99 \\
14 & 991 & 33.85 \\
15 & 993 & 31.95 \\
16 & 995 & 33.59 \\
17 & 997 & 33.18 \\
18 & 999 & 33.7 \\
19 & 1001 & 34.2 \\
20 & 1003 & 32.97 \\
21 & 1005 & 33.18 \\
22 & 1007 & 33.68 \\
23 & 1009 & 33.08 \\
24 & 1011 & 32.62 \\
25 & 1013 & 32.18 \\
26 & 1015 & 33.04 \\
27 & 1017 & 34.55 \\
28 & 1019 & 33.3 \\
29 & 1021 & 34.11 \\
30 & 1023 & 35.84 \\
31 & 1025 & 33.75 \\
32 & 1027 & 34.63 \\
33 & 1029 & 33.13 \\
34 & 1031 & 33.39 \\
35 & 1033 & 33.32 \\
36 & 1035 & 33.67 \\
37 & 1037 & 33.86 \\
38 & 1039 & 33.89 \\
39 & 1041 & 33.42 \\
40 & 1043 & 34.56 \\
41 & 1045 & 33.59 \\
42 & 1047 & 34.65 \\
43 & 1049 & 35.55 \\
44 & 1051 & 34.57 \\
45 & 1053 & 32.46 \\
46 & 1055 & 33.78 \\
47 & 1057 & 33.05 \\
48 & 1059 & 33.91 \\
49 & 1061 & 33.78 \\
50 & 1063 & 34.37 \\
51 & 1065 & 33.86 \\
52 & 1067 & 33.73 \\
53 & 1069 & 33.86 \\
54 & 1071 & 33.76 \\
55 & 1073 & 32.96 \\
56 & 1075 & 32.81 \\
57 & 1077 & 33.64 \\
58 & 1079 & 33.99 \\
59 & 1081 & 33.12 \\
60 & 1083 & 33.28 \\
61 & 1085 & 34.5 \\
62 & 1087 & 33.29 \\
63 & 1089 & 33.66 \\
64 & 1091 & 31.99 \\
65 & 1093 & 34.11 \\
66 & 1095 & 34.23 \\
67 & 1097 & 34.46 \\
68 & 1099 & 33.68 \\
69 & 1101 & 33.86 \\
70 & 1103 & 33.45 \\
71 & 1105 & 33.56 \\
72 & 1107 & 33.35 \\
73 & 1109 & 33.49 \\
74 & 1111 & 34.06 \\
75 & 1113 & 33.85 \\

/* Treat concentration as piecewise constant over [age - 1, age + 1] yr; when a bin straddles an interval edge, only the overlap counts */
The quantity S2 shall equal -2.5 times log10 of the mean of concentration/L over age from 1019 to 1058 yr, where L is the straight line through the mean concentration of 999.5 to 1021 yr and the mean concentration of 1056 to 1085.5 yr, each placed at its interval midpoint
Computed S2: -0.02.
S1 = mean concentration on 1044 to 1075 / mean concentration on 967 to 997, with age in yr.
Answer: 1.01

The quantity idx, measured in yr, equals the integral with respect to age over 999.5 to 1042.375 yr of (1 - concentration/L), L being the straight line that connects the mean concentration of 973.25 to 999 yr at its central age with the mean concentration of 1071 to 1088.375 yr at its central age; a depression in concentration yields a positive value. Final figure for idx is -0.3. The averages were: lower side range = 33.4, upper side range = 33.5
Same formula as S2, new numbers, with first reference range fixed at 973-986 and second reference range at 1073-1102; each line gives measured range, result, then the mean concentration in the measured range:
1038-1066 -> -0.010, 34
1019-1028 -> -0.023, 34.4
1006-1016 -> 0.026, 32.9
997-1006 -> 0.009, 33.5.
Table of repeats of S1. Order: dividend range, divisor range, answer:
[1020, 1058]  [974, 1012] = 1.02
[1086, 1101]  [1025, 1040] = 1.00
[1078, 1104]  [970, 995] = 1.01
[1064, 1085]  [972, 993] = 1.00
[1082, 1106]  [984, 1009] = 1.01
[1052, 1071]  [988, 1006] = 1.01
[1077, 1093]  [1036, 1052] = 0.98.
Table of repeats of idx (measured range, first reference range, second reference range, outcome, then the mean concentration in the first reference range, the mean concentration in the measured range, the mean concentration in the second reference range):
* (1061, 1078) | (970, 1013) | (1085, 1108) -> 0.0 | 33.4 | 33.6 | 33.6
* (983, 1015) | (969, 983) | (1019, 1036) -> 0.6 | 33.7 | 33.1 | 33.9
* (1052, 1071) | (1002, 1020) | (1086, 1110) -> -0.1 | 33.2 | 33.7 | 33.6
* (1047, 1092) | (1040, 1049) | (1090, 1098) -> 0.4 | 34.2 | 33.7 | 33.7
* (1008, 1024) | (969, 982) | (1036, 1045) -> 0.1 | 33.7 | 33.6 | 33.9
